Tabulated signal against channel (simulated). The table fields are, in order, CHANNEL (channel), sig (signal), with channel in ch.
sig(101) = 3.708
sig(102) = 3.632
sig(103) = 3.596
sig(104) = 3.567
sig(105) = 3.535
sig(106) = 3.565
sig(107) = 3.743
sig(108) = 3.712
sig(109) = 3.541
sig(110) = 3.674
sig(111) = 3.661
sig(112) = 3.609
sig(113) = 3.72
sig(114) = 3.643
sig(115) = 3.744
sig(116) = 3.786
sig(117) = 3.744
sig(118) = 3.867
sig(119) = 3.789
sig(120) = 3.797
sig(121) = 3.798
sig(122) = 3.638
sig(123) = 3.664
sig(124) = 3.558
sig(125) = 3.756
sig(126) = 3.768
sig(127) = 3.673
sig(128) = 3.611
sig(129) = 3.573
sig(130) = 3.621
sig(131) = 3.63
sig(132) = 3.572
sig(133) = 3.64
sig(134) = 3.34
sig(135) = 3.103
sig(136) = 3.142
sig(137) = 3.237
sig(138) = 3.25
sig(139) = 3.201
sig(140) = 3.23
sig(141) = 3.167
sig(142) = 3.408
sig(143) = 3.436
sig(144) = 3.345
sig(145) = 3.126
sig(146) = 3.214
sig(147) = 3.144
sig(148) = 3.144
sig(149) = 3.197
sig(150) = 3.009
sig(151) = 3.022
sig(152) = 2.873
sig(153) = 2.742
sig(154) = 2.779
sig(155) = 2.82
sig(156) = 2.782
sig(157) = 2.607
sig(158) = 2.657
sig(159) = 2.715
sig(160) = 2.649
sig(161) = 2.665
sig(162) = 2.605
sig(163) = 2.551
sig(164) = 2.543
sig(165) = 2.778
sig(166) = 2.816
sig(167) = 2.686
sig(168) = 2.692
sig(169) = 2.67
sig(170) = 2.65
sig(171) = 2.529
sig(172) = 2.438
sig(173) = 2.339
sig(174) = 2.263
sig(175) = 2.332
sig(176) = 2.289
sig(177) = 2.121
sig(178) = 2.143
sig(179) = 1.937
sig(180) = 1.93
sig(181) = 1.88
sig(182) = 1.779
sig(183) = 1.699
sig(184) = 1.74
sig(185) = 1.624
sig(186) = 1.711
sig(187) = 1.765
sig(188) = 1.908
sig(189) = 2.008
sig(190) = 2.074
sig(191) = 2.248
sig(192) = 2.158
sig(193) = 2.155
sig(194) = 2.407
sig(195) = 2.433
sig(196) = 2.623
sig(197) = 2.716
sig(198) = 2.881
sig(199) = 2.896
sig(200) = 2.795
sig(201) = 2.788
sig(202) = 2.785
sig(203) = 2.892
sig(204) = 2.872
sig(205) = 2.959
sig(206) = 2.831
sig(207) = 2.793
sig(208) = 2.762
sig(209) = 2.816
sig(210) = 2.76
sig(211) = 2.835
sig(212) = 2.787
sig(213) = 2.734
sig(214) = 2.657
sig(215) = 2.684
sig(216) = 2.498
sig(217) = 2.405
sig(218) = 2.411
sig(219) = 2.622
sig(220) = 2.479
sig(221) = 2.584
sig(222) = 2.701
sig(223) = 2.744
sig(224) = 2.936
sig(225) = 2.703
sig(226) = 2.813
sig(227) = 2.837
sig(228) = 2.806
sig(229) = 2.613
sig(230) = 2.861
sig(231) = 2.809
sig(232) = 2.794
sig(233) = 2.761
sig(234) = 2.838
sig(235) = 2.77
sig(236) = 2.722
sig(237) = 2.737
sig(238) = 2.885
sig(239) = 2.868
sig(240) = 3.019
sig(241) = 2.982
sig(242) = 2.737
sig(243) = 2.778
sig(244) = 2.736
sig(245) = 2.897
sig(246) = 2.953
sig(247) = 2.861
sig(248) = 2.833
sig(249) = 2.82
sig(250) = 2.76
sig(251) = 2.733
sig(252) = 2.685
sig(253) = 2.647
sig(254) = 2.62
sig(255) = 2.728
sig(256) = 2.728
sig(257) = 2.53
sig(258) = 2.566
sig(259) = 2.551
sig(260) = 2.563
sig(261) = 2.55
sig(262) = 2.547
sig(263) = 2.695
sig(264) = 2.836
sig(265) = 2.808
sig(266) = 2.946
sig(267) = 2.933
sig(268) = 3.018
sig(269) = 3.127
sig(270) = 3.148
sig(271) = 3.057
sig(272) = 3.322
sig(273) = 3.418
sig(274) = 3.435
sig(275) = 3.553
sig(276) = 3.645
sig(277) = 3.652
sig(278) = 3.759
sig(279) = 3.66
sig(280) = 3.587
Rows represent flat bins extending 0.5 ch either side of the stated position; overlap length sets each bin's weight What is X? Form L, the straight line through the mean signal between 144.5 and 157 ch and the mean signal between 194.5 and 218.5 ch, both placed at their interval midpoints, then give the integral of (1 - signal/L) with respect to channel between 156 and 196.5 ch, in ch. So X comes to 8.0 ch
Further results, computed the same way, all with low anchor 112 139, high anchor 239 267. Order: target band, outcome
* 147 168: 3.7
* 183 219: 7.0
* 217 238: 1.4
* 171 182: 3.7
